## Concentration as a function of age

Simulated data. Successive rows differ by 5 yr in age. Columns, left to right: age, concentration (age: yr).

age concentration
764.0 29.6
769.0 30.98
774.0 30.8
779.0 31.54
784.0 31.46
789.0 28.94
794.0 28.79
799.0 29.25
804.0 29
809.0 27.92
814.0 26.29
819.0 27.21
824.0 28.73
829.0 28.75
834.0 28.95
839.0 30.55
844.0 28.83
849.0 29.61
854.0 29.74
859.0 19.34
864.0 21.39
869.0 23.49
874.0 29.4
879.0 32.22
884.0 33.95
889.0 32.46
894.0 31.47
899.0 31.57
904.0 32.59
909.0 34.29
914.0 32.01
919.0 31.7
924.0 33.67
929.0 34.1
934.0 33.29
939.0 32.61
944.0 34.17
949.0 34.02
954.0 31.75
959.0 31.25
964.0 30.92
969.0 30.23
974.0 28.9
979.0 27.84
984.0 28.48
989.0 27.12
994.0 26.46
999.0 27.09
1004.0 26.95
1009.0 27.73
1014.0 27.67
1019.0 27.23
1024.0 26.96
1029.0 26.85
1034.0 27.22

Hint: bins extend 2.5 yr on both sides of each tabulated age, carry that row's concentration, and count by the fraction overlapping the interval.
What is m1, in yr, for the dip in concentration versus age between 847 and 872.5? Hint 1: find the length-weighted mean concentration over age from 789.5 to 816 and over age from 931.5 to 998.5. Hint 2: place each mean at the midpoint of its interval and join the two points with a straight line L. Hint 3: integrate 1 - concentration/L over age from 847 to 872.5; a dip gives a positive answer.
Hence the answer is 3.7 yr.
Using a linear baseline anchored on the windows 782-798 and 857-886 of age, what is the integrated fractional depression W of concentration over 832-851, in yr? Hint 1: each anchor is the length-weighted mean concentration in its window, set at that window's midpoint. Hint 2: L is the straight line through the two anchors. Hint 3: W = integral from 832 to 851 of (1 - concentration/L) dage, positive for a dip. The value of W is -1.2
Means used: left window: 29.6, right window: 26.6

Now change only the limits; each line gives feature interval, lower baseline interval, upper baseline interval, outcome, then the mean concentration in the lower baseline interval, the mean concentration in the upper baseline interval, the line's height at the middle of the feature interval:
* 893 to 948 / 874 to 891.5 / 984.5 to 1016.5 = -4.0 yr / 32.4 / 27.3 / 30.7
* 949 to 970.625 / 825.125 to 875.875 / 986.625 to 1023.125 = -3.4 yr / 27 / 27.2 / 27.1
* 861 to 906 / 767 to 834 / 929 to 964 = 2.3 yr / 29.2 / 32.8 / 31.2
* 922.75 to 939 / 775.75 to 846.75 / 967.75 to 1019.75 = -3.1 yr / 29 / 27.8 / 28.2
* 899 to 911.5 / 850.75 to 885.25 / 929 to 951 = -1.1 yr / 26.9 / 33.6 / 30.3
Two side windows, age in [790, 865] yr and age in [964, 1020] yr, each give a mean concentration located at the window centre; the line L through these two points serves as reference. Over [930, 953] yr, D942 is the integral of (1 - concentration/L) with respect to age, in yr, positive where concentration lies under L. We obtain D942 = -4.6 yr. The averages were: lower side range 27.8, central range 33.4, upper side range 27.9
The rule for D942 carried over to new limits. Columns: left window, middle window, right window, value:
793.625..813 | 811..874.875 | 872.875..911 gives 6.6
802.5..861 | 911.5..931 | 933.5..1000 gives -2.2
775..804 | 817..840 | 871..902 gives 1.4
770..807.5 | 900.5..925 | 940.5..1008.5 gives -2.5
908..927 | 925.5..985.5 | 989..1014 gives -2.5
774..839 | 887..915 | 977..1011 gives -4.2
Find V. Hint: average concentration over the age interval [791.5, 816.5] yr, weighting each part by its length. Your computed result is 28.2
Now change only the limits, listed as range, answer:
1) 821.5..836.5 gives 28.8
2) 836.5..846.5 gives 29.7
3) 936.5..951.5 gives 33.6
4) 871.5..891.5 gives 32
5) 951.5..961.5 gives 31.5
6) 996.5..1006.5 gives 27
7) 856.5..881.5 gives 25.2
